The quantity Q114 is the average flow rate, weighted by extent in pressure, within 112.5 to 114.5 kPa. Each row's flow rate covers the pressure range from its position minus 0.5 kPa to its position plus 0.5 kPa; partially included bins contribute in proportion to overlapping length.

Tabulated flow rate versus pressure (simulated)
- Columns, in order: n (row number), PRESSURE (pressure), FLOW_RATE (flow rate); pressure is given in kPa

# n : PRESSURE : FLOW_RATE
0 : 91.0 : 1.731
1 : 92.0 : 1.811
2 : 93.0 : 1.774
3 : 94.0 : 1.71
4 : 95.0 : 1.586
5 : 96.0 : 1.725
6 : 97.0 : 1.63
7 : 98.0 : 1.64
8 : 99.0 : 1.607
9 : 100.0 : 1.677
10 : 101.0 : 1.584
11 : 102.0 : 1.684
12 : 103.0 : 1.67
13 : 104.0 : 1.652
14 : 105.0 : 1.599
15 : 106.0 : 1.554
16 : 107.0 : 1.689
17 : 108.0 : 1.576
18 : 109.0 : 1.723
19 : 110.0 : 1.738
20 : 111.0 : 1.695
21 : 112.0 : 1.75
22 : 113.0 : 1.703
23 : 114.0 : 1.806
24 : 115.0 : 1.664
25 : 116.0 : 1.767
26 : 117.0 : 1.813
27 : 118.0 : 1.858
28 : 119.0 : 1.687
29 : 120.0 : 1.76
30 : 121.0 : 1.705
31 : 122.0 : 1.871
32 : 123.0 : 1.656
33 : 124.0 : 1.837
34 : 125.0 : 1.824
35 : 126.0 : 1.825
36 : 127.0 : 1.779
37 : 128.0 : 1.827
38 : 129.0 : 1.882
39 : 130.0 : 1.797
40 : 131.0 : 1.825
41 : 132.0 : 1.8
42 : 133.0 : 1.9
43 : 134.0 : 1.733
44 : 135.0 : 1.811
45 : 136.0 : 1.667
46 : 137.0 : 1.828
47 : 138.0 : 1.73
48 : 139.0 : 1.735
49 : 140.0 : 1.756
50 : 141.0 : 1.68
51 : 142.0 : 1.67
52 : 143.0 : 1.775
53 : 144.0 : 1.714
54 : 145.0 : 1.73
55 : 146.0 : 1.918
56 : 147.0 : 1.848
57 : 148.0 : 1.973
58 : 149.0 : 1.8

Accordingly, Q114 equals 1.75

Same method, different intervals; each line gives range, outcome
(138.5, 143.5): 1.72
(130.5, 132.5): 1.81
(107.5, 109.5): 1.65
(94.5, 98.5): 1.65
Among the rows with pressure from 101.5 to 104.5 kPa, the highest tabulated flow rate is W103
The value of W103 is 1.684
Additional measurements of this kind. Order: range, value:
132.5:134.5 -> 1.9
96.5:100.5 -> 1.677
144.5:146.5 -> 1.918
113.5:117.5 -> 1.813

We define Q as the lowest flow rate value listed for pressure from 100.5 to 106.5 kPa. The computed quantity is 1.554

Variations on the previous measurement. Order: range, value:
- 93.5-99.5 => 1.586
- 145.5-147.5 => 1.848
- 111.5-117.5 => 1.664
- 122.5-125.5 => 1.656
